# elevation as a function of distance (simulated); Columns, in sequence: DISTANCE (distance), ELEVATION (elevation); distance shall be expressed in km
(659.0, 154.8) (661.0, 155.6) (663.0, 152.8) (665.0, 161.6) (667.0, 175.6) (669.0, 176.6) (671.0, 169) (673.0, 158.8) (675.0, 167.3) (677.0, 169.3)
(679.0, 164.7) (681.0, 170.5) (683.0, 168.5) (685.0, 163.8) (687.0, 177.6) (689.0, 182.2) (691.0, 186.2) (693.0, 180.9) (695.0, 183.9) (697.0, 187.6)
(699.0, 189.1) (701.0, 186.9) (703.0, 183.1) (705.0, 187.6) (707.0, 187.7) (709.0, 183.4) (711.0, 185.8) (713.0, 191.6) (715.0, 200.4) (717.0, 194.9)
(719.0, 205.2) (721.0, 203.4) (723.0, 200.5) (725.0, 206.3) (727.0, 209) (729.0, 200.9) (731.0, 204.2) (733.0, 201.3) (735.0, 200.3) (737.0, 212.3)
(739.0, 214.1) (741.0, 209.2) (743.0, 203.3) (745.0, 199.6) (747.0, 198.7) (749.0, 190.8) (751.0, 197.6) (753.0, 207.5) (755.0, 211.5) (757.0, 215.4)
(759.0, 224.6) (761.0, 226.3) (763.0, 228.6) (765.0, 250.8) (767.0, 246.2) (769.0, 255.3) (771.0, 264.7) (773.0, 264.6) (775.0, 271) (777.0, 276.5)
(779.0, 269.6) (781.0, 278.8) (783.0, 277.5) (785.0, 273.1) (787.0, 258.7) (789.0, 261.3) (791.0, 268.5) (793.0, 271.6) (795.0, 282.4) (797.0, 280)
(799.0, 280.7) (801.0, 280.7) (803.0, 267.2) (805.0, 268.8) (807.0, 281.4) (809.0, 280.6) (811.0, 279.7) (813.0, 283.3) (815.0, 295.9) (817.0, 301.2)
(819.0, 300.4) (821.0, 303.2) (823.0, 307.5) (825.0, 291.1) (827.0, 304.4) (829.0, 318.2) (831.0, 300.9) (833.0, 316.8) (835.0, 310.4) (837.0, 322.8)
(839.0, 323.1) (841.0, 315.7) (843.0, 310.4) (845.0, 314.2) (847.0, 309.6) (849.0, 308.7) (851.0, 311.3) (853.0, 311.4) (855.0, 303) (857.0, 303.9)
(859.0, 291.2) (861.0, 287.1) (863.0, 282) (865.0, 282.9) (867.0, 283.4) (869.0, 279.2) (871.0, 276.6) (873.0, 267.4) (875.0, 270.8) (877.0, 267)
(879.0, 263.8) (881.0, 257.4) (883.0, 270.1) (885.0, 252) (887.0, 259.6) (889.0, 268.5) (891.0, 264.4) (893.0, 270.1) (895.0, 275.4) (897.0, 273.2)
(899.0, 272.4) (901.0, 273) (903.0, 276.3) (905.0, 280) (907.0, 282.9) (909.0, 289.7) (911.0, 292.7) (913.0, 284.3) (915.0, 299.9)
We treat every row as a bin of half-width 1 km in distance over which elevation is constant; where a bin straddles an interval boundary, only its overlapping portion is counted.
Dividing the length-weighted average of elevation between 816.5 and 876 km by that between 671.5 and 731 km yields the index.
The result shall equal 1.62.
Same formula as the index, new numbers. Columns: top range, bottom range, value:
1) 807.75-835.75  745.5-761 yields 1.44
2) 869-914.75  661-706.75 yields 1.56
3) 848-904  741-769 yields 1.29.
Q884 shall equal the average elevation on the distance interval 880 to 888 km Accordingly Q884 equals 260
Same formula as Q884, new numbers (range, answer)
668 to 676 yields 168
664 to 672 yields 171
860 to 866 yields 284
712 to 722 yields 199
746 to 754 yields 199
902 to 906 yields 278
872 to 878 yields 268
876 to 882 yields 263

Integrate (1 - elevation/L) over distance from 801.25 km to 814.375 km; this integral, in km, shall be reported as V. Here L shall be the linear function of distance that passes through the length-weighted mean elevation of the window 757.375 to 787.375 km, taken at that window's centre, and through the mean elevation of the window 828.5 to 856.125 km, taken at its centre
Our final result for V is 0.3 km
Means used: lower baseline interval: 257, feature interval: 278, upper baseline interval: 312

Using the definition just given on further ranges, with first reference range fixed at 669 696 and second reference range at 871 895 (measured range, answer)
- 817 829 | -3.3 km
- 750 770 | -1.7 km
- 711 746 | -1.6 km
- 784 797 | -2.8 km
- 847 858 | -2.5 km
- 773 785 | -3.1 km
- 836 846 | -2.9 km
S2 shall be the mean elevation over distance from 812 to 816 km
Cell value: 290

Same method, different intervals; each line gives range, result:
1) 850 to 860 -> 304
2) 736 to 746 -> 208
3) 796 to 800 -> 280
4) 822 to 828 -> 301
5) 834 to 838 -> 317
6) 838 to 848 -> 315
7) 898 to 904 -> 274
